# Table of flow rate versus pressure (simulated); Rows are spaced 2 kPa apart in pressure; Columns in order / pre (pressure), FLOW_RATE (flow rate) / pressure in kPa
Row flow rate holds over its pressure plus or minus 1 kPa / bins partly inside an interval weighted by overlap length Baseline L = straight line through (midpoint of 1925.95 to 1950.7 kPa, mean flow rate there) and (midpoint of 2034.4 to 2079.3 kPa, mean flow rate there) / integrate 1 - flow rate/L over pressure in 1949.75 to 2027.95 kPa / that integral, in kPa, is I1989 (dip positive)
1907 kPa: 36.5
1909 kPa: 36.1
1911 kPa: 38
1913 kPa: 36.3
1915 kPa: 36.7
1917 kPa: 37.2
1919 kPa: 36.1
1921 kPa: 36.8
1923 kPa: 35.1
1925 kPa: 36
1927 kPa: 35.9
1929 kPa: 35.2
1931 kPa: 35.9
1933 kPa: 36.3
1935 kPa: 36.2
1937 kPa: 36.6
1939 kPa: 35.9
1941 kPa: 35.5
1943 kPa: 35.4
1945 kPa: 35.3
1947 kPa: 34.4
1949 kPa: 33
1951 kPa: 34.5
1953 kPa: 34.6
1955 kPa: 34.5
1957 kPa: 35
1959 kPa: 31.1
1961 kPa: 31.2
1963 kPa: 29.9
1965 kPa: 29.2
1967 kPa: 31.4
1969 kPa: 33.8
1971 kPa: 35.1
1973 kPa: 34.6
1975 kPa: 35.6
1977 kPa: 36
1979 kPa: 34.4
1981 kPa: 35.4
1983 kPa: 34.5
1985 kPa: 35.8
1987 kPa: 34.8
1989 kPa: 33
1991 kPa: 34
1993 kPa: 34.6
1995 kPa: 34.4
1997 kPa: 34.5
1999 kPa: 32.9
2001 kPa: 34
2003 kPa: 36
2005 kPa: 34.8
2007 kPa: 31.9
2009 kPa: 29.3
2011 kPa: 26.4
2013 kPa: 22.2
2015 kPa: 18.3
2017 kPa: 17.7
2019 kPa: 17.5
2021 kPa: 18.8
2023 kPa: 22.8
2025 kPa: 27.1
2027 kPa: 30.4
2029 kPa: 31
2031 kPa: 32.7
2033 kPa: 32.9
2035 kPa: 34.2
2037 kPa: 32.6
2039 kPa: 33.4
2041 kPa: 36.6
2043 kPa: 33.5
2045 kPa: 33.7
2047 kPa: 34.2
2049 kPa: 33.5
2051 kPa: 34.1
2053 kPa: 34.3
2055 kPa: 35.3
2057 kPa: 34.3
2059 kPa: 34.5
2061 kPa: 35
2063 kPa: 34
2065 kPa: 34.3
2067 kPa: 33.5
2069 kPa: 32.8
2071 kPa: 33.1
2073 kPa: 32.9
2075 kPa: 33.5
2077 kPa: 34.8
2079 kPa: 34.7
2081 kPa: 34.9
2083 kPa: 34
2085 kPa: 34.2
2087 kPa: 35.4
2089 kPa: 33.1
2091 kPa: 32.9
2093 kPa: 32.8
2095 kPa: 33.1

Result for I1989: 8.5 kPa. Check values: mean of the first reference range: 35.4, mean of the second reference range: 34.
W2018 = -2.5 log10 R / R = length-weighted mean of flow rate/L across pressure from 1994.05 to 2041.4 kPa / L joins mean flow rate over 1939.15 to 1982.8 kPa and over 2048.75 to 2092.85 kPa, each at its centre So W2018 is 0.16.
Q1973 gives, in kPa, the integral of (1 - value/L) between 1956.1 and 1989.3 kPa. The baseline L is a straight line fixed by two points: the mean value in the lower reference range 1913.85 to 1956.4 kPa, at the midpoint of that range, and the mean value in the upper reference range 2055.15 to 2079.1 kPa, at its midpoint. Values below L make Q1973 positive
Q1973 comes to 1.4 kPa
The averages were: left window 35.6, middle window 33.6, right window 34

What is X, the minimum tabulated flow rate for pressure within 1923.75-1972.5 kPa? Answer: 29.2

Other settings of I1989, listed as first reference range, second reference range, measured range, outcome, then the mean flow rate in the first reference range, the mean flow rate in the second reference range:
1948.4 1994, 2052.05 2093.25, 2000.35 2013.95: 1.3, 33.7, 34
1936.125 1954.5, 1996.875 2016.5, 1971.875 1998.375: -2.8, 35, 29.5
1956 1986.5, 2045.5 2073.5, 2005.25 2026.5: 6.3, 33.6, 34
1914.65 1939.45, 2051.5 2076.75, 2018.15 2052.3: 3.8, 36.1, 34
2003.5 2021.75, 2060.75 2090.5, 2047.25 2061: -1.6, 24.5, 34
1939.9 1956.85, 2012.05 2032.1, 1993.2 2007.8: -3.8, 34.7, 23.9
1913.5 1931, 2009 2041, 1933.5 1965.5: -0.3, 36.1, 26.9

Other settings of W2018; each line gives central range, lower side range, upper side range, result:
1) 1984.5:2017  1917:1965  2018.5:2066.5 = 0.06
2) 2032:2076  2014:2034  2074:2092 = -0.15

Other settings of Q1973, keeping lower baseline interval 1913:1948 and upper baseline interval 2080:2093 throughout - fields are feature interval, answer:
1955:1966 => 1.2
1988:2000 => 0.4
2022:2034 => 1.8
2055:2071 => 0.1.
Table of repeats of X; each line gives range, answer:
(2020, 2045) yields 18.8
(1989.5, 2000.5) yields 32.9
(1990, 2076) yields 17.5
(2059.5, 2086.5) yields 32.8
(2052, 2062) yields 34.3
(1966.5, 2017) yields 17.7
